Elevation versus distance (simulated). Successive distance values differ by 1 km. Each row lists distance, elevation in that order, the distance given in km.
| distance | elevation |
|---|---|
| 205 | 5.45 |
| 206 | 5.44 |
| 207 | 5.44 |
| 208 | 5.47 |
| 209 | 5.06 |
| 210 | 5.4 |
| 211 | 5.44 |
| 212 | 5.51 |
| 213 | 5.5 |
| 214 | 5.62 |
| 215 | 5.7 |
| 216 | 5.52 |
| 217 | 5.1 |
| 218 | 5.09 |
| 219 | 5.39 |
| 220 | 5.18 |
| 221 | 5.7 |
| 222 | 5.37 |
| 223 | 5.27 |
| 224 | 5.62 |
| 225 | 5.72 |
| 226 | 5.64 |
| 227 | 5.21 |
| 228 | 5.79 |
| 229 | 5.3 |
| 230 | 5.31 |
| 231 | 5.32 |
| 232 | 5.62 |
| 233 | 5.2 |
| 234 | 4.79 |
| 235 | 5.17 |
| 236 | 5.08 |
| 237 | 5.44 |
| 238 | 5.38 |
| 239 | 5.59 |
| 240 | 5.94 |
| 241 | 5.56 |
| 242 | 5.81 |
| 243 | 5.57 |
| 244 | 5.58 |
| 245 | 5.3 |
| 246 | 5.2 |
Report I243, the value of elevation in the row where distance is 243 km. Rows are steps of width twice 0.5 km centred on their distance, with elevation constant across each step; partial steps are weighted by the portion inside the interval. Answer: 5.57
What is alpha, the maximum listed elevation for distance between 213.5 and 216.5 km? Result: 5.7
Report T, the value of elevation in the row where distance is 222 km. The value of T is 5.37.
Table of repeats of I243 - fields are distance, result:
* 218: 5.09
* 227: 5.21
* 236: 5.08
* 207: 5.44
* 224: 5.62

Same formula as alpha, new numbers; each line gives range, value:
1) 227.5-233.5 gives 5.79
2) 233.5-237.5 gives 5.44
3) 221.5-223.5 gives 5.37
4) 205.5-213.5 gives 5.51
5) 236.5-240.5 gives 5.94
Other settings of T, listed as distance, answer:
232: 5.62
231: 5.32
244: 5.58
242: 5.81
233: 5.2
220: 5.18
